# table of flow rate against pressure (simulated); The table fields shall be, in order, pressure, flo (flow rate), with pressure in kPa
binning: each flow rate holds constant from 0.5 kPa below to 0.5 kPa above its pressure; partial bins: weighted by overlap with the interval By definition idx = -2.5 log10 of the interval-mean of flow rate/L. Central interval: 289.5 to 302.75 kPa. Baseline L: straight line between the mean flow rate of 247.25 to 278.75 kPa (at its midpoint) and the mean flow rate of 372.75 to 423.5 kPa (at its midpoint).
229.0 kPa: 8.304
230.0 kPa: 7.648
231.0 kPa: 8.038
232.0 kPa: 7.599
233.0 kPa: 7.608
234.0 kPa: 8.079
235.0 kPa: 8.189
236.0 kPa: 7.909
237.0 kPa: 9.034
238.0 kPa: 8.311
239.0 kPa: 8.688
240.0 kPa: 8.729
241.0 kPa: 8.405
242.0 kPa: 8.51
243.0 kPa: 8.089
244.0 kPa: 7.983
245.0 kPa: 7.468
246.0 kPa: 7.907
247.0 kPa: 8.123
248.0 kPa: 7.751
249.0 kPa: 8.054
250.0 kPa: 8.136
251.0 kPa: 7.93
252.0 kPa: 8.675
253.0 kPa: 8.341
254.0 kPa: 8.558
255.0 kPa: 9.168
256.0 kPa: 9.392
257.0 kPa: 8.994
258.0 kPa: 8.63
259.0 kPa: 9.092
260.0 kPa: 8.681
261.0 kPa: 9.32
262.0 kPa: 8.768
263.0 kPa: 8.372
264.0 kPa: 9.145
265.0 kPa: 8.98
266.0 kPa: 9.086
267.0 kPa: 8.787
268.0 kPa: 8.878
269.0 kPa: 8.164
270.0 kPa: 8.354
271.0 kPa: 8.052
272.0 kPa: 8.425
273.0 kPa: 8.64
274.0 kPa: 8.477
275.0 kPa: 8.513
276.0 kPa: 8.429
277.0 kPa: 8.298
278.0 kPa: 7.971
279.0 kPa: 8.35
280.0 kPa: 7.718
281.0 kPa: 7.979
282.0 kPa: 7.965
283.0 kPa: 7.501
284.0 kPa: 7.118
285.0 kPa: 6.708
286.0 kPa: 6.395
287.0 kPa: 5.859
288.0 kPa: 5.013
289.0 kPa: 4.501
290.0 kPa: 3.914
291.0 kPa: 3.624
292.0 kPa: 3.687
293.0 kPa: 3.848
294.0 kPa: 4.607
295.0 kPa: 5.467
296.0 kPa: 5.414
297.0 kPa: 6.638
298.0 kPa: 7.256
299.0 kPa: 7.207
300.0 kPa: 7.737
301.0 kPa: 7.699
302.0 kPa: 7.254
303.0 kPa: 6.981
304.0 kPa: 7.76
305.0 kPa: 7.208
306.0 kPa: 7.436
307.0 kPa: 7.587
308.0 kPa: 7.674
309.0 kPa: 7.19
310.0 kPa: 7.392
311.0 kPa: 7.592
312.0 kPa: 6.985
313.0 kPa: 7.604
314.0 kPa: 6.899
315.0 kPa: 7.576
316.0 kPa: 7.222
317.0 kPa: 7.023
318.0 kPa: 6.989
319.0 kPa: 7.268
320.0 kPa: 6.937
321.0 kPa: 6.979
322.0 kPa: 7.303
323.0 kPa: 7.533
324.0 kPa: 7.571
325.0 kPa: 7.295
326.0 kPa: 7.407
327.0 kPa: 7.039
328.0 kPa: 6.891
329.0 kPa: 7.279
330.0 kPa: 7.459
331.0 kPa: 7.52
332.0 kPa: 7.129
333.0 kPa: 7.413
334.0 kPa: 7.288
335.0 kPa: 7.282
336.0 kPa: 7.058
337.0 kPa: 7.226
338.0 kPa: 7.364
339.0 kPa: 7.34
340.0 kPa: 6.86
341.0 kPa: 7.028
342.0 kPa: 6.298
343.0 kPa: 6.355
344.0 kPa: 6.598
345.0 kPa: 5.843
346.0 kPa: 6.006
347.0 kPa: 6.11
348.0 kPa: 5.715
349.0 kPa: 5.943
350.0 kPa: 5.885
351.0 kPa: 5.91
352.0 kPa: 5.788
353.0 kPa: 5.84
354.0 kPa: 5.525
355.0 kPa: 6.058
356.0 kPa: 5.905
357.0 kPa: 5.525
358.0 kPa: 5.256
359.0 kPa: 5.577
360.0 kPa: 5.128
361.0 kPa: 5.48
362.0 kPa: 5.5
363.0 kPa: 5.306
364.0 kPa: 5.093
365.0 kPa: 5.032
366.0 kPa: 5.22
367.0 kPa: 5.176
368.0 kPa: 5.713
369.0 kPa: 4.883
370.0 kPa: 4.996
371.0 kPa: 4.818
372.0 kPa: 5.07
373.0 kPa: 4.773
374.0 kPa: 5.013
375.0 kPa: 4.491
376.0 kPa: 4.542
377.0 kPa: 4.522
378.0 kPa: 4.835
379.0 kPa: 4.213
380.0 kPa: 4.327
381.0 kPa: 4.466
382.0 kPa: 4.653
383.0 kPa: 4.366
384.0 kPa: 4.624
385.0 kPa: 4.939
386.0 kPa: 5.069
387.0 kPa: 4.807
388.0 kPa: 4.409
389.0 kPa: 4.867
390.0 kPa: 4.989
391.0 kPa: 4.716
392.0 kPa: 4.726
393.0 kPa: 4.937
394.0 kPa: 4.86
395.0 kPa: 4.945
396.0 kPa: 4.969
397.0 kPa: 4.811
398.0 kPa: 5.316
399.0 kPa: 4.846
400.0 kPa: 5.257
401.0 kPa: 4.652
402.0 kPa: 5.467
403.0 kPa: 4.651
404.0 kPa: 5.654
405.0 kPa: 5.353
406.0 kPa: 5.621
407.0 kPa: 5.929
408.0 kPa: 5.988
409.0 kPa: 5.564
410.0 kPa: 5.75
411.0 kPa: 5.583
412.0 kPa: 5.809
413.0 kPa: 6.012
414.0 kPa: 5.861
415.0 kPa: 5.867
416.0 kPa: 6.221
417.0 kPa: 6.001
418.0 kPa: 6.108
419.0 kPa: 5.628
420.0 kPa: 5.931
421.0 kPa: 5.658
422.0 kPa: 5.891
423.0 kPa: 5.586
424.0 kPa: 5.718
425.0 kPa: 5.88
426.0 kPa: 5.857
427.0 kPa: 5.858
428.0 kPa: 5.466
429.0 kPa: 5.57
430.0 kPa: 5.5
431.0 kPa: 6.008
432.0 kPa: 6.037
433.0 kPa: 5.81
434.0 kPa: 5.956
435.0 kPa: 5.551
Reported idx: 0.32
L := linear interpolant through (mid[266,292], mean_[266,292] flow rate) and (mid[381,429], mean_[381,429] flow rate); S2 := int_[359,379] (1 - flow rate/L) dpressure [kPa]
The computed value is 3.00 kPa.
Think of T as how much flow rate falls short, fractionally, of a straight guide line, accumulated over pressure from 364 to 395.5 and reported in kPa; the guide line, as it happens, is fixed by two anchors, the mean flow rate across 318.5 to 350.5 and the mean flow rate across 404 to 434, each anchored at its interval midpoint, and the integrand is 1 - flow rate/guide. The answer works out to 7.5 kPa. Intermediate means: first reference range 6.91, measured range 4.81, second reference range 5.8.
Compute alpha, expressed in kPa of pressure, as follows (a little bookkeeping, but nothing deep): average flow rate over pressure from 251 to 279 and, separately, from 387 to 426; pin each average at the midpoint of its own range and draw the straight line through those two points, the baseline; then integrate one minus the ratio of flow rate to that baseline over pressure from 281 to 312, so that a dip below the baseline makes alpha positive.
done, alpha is 5.8 kPa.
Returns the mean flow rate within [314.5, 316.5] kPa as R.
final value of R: 7.4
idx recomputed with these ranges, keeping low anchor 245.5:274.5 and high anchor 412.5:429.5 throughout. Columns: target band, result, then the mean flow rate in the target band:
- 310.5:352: 0.07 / 6.94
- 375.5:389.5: 0.37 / 4.62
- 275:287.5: 0.09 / 7.56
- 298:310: 0.06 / 7.42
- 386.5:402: 0.27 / 4.89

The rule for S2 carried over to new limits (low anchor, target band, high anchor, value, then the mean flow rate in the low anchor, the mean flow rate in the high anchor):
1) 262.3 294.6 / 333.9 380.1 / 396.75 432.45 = 4.7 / 7.23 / 5.64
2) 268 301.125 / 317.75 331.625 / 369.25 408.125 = -2.6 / 6.86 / 4.9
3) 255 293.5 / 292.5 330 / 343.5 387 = -2.2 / 7.64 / 5.24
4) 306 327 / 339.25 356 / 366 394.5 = -0.1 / 7.3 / 4.79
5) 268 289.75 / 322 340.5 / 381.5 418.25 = -2.1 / 7.53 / 5.24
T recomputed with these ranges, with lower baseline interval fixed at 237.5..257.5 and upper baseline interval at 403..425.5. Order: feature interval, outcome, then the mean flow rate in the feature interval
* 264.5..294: 2.7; 7.17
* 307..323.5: 0.1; 7.27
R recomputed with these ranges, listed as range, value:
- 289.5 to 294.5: 3.94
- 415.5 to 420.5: 5.98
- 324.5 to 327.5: 7.25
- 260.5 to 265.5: 8.92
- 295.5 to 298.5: 6.44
